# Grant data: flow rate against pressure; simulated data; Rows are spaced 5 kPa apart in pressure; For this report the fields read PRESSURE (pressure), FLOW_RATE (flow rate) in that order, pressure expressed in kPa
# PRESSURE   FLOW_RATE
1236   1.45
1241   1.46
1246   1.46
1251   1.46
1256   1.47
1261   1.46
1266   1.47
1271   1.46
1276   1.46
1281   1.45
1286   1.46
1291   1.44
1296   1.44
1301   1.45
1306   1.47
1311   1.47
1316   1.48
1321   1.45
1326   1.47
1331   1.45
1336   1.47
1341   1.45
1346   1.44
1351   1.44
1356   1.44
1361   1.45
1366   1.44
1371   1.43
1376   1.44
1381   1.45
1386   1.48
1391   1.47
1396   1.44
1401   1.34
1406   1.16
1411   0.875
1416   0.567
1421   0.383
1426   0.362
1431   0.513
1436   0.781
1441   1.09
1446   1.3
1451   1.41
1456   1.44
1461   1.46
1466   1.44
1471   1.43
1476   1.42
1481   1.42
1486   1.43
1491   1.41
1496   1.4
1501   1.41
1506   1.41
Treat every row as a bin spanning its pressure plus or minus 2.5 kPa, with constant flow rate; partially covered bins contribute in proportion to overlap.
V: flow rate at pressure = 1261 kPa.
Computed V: 1.46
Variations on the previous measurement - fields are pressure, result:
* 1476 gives 1.42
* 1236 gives 1.45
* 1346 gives 1.44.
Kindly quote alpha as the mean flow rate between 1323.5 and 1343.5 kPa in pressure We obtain 1.46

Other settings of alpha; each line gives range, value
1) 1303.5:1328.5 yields 1.47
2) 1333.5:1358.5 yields 1.45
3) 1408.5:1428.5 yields 0.547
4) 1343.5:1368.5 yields 1.44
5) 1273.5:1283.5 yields 1.46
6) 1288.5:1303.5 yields 1.44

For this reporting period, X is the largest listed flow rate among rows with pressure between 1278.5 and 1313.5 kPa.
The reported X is 1.47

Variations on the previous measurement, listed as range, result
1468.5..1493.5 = 1.43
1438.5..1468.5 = 1.46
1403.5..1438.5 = 1.16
